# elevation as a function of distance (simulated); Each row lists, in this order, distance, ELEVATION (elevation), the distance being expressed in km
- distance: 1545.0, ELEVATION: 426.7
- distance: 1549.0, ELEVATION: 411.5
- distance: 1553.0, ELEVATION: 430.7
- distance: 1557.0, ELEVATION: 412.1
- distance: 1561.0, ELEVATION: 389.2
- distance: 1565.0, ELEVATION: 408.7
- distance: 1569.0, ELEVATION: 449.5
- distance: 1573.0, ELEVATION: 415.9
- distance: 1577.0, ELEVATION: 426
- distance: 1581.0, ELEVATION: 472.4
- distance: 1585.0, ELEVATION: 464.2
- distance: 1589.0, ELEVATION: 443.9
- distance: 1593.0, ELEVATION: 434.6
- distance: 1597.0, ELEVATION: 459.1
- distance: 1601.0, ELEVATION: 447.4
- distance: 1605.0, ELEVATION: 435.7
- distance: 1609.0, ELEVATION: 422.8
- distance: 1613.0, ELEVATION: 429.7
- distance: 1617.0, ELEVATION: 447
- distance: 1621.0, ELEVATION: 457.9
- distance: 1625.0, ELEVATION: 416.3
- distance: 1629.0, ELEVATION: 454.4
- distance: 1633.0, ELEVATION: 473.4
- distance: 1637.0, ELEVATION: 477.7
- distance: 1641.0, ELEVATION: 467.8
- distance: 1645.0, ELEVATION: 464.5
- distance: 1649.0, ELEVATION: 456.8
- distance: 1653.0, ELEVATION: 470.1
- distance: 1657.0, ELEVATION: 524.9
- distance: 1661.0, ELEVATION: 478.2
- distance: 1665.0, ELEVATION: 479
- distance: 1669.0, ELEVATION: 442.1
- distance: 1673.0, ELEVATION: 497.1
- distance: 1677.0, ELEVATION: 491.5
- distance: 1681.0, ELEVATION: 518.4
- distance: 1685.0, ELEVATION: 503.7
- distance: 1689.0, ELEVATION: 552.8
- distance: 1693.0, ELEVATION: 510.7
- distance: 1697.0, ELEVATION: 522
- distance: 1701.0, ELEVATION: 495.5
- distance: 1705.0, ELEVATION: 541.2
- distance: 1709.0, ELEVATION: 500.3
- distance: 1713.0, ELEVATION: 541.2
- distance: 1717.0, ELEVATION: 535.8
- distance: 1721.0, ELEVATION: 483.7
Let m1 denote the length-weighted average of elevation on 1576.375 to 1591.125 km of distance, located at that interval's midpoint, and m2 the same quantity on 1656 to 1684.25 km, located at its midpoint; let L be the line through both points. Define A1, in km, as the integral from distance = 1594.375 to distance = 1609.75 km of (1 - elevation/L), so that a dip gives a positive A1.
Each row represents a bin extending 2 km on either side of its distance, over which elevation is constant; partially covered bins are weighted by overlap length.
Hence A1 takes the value 0.6 km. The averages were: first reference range 454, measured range 442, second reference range 490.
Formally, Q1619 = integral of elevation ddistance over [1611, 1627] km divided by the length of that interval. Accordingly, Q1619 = 438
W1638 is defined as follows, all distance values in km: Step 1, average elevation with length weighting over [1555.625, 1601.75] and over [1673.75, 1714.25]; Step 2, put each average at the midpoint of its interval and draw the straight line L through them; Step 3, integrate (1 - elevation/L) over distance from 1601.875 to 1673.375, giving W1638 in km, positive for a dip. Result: 2.6 km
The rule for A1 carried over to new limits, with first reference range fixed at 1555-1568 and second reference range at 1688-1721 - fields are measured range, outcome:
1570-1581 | -0.4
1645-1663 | 0.0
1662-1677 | 0.5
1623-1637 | 0.3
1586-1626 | 0.2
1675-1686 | 0.0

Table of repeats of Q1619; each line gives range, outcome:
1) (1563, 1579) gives 425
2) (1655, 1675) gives 484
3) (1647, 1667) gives 482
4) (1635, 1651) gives 467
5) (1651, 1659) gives 498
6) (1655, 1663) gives 502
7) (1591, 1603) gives 447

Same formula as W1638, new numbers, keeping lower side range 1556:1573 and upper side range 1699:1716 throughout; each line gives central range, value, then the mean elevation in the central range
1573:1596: -0.86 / 446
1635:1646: 0.02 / 470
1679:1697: -0.54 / 521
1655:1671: 0.21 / 481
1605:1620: 0.51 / 435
